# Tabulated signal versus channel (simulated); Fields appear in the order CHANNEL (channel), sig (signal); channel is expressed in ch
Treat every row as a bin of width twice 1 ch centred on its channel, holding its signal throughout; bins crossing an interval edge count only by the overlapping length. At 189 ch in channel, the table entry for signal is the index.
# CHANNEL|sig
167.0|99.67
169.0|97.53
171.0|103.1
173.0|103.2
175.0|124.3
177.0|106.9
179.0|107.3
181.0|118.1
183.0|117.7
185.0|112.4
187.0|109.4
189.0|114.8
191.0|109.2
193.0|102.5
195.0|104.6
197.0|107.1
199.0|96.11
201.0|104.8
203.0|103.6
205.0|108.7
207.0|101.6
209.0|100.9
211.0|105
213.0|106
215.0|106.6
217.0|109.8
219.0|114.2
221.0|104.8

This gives 114.8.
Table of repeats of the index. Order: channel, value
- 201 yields 104.8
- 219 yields 114.2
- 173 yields 103.2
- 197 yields 107.1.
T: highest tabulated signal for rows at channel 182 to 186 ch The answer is 117.7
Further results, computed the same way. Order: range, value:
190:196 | 109.2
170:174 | 103.2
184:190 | 114.8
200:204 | 104.8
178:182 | 118.1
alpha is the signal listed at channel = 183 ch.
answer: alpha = 117.7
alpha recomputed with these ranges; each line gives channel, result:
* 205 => 108.7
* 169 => 97.53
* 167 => 99.67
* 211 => 105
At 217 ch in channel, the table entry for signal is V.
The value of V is 109.8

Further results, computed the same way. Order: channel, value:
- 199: 96.11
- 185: 112.4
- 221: 104.8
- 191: 109.2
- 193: 102.5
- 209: 100.9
